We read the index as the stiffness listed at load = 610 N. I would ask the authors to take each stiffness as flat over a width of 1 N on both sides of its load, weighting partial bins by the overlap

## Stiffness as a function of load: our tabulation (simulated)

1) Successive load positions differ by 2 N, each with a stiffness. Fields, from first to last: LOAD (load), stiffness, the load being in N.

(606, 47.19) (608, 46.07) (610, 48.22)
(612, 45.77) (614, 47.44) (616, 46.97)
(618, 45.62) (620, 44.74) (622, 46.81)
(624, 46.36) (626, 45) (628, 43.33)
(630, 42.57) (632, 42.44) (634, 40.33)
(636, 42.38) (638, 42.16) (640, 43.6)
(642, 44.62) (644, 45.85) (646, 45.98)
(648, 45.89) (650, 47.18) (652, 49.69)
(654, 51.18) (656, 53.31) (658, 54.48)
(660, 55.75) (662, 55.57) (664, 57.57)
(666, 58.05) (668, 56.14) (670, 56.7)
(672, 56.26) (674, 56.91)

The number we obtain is 48.22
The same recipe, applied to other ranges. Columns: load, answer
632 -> 42.44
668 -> 56.14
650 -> 47.18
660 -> 55.75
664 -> 57.57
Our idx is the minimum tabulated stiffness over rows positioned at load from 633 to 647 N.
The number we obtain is 40.33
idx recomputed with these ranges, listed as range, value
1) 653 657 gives 51.18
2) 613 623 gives 44.74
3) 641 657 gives 44.62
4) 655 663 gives 53.31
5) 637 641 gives 42.16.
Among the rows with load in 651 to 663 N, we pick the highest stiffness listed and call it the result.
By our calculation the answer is 55.75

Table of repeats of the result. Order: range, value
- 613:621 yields 47.44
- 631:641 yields 43.6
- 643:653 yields 49.69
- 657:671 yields 58.05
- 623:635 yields 46.36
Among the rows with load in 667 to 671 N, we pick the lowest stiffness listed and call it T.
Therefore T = 56.14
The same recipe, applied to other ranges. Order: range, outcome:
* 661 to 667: 55.57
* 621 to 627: 45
